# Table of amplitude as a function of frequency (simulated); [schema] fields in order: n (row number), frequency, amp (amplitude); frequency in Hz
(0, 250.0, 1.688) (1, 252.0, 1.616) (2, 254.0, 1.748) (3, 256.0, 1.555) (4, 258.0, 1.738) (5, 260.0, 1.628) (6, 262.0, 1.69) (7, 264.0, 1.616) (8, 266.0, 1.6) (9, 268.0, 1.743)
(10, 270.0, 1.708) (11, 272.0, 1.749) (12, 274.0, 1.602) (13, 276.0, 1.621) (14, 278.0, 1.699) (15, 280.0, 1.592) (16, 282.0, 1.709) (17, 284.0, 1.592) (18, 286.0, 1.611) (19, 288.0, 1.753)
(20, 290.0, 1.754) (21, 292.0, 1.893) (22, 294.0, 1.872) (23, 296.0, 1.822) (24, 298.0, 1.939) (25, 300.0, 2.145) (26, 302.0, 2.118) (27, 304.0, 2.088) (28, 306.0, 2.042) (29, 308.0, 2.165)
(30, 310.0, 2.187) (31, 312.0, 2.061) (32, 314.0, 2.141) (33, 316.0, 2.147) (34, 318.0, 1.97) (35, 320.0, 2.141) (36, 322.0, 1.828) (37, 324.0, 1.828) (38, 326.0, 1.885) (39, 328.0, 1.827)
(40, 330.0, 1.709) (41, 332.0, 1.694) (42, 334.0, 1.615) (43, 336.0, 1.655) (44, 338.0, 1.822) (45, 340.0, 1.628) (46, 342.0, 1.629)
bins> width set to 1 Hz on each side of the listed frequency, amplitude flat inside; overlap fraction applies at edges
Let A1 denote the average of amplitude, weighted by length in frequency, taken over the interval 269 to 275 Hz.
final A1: 1.69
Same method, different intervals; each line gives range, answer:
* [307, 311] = 2.18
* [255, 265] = 1.65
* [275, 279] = 1.66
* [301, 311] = 2.12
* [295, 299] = 1.88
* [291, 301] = 1.93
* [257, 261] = 1.68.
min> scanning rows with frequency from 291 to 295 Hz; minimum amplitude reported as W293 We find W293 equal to 1.872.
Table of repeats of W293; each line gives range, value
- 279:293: 1.592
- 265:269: 1.6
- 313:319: 1.97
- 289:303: 1.754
